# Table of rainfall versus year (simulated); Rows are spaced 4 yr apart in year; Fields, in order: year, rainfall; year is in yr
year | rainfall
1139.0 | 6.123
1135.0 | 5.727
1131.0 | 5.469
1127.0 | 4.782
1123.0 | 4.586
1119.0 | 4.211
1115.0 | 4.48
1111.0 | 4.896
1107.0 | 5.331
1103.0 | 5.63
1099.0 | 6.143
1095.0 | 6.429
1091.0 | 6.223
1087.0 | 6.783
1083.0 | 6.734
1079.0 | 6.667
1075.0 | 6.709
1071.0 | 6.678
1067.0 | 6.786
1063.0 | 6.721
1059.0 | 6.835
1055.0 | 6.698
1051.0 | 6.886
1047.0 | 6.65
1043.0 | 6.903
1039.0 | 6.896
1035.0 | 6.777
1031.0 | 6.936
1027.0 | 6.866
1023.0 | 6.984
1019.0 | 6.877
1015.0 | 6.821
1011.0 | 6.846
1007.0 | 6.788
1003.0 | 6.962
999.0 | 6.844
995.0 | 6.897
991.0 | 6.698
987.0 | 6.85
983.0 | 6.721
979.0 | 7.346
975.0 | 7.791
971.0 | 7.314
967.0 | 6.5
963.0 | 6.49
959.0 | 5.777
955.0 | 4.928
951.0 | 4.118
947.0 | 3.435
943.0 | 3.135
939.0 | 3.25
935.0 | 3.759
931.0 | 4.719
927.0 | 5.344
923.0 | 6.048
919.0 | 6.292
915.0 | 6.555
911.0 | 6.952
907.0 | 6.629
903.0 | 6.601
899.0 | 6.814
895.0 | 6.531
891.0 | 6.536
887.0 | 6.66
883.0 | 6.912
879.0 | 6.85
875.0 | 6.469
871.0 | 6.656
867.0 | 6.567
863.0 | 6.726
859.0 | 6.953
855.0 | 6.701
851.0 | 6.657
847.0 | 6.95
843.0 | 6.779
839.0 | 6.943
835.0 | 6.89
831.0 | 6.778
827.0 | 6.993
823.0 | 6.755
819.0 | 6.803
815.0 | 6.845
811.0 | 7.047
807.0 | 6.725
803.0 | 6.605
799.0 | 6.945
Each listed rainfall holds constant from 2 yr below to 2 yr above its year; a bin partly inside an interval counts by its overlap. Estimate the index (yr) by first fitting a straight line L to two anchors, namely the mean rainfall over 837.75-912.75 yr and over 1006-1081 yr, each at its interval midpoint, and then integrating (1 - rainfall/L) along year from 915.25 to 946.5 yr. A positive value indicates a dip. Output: 9.5 yr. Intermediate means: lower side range 6.73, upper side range 6.81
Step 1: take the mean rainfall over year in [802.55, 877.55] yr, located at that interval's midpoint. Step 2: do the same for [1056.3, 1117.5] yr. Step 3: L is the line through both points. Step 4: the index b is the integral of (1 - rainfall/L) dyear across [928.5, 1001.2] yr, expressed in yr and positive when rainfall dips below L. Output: 8.7 yr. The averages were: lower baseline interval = 6.79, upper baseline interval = 6.19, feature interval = 5.7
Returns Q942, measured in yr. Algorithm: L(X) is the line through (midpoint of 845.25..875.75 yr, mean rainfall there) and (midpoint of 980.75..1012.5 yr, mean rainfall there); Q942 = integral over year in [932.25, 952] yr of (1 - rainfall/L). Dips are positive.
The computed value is 9.40 yr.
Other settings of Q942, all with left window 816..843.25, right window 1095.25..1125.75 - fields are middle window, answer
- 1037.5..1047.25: -2.3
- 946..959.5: 3.5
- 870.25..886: -0.4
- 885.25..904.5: -0.5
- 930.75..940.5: 3.8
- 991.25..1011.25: -3.7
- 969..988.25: -4.2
